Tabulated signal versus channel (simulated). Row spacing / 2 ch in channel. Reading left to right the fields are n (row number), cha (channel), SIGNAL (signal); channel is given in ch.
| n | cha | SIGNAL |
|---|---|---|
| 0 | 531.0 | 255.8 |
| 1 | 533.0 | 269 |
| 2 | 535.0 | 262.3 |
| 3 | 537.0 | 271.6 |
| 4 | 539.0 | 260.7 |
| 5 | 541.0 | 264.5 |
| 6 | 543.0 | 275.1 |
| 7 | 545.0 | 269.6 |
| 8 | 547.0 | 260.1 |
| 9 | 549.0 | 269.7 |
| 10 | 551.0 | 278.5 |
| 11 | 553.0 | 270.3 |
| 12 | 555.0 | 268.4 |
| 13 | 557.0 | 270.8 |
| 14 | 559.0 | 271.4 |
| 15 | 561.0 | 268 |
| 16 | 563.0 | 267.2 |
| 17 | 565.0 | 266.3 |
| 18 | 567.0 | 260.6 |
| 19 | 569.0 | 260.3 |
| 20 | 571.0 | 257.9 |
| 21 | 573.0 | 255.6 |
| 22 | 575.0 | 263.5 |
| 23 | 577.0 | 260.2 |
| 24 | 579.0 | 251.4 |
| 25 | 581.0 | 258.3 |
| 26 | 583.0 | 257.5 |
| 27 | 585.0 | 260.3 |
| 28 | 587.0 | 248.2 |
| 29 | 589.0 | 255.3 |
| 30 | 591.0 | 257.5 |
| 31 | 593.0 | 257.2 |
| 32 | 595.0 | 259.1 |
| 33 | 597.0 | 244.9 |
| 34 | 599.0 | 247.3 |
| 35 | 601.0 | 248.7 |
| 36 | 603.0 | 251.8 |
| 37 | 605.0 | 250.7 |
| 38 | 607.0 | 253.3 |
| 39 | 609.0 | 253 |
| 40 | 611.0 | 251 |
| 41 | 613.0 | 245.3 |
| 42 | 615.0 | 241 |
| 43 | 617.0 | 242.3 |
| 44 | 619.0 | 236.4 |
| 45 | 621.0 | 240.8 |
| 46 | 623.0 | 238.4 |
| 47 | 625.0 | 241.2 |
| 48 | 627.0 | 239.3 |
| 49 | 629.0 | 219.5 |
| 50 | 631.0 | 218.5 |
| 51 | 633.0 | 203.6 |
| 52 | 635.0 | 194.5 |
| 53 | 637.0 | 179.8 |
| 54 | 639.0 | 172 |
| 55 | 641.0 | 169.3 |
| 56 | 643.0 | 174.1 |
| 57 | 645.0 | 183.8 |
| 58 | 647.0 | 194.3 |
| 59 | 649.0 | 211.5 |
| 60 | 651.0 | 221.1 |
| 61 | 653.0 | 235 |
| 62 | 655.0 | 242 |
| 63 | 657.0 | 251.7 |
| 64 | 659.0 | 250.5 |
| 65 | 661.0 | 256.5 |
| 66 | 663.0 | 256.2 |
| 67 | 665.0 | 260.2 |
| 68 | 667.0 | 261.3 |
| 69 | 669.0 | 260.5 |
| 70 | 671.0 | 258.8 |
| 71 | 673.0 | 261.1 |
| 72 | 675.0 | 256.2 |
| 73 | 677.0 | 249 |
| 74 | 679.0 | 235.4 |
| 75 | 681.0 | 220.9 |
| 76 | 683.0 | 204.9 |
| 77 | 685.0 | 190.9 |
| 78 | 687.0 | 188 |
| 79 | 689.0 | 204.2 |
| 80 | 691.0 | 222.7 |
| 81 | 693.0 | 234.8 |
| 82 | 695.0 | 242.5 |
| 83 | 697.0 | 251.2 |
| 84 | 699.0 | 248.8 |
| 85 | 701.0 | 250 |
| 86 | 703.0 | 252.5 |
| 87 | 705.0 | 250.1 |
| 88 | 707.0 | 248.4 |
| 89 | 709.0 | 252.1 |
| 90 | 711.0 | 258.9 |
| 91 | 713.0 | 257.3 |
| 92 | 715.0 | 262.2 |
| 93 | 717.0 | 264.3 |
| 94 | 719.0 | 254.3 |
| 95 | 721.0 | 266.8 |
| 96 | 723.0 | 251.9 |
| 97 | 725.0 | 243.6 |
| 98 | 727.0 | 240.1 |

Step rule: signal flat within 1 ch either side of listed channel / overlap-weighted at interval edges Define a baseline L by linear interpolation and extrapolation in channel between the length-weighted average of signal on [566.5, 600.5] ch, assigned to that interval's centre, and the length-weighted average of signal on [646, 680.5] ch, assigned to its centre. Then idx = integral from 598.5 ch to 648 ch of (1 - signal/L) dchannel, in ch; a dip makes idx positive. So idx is 5.4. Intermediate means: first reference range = 256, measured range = 223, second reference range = 244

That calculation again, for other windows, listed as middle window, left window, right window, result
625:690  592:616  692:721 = 7.37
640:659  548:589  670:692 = 2.02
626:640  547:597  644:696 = 2.30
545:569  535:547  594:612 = -0.46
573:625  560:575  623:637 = -2.40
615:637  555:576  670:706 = 2.10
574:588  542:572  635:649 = -0.78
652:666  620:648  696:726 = -1.86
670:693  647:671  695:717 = 2.00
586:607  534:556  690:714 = 0.75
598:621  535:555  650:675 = 1.07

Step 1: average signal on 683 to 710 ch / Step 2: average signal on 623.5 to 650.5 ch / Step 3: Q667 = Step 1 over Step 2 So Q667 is 1.16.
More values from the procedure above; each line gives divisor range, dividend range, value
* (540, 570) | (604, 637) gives 0.87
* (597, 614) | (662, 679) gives 1.03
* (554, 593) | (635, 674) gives 0.86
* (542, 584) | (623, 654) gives 0.77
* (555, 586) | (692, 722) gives 0.96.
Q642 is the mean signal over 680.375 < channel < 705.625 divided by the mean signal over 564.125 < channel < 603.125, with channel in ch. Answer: 0.9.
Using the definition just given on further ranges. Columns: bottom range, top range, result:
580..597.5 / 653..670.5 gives 0.99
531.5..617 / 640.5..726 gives 0.92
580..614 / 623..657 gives 0.82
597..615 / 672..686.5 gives 0.92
